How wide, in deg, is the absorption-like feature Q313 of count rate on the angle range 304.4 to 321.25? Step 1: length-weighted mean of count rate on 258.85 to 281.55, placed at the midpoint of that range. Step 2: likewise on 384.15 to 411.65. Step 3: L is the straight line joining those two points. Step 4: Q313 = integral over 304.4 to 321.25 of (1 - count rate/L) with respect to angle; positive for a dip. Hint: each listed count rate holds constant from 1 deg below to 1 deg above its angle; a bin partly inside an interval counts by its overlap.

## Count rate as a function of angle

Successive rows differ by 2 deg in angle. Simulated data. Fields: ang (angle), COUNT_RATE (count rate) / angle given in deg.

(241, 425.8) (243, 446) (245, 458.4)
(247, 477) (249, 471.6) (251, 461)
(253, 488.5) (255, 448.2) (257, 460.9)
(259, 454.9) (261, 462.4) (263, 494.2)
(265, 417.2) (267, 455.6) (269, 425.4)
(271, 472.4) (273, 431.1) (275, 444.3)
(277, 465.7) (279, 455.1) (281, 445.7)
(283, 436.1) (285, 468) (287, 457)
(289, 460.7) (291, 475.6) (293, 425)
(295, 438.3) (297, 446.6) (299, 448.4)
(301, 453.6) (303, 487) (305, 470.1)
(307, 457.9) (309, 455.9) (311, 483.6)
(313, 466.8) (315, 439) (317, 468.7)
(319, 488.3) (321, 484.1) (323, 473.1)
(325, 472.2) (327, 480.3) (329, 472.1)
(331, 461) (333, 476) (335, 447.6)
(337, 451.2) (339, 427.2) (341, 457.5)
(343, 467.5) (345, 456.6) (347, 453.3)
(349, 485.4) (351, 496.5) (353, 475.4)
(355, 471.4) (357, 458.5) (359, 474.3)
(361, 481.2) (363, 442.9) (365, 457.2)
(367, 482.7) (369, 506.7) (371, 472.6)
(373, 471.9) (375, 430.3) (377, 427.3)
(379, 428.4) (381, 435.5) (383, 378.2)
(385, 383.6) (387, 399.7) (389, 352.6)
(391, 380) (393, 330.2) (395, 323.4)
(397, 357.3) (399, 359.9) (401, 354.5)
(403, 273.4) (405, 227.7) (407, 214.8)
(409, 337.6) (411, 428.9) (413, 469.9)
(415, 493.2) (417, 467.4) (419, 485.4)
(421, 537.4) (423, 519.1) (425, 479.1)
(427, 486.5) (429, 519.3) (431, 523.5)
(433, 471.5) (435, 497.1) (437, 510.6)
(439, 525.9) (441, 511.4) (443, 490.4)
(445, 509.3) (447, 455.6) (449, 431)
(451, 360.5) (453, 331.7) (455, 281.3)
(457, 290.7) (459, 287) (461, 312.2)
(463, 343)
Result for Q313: -2.2 deg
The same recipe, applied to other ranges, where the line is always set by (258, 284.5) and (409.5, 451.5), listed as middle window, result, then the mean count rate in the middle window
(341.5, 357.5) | -0.1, 471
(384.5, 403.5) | 4.9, 353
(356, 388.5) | 1.9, 444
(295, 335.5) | -0.5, 466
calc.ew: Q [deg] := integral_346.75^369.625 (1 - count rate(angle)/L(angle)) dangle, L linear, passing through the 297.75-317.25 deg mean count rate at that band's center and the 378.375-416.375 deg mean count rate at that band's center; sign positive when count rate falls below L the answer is -3.7 deg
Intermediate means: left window 463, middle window 474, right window 365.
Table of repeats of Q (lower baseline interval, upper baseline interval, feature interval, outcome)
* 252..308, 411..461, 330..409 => 6.2 deg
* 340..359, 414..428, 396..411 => 5.4 deg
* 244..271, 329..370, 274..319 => 0.5 deg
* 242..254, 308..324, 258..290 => 1.0 deg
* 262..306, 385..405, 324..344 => -2.8 deg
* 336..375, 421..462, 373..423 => 7.0 deg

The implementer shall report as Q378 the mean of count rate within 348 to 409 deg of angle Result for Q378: 407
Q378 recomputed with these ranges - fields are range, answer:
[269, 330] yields 460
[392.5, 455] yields 427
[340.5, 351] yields 467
